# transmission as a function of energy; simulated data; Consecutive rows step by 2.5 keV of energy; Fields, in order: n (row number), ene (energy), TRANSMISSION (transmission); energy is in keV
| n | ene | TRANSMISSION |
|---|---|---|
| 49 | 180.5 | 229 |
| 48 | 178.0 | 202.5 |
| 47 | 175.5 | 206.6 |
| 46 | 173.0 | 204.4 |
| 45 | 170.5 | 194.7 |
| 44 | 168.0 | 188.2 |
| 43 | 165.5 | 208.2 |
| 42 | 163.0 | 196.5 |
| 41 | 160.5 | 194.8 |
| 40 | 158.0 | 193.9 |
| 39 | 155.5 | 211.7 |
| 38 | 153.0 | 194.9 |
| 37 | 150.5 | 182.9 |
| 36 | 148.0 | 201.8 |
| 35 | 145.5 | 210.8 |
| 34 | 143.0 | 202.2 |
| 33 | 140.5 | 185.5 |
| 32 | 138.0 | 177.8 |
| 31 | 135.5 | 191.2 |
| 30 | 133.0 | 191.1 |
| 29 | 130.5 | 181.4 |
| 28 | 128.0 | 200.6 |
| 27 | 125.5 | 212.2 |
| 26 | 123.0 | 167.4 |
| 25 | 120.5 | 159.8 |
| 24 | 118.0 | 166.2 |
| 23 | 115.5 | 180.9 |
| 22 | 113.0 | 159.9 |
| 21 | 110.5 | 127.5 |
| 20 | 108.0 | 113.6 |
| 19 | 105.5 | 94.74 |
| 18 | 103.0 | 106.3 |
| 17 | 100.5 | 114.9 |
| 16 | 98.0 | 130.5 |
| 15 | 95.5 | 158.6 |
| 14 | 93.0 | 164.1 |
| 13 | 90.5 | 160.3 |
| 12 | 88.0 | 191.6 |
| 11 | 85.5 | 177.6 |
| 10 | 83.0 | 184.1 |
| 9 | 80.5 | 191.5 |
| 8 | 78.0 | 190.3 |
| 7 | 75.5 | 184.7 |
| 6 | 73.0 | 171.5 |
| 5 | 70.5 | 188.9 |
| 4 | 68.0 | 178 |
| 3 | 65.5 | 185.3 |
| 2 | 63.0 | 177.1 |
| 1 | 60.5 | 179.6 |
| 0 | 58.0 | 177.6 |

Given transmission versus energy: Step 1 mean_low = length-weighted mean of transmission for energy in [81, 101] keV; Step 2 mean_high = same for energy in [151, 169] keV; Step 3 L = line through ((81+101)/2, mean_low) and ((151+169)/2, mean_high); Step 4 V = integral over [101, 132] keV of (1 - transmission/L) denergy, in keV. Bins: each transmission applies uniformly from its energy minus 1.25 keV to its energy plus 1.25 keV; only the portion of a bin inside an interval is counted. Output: 3.8 keV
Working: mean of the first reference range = 163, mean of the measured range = 155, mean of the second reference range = 198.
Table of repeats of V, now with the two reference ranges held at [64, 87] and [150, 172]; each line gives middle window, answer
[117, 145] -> 0.9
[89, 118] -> 7.5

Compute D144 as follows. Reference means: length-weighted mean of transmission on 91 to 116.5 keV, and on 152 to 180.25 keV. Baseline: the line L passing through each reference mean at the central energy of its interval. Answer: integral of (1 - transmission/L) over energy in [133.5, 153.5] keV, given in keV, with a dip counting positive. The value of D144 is -1.8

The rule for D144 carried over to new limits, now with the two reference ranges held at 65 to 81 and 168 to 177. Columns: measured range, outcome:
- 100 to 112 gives 4.89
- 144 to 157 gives -0.26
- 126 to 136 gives 0.03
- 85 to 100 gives 2.11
